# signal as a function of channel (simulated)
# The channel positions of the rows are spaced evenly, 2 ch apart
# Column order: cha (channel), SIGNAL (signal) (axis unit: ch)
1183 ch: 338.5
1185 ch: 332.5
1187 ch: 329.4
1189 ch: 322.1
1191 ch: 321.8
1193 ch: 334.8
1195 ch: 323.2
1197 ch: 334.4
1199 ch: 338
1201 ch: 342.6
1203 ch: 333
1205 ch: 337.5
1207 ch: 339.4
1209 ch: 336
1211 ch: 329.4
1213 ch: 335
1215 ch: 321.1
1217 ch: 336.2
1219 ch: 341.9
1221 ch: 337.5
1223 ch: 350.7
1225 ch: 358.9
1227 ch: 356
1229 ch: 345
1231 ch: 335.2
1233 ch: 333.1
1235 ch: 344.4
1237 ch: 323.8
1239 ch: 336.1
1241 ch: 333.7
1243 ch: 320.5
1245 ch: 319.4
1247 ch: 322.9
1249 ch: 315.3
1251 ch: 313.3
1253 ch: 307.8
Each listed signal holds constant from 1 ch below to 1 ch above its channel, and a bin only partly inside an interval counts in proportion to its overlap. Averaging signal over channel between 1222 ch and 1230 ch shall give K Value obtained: 353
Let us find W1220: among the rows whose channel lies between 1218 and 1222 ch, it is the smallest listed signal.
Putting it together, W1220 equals 337.5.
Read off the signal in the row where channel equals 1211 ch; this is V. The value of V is 329.4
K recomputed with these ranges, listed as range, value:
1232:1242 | 334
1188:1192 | 322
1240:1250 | 322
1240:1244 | 327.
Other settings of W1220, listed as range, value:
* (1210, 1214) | 329.4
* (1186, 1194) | 321.8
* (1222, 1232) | 335.2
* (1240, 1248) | 319.4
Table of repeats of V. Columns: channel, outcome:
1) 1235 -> 344.4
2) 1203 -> 333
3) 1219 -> 341.9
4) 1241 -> 333.7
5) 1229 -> 345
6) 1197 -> 334.4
